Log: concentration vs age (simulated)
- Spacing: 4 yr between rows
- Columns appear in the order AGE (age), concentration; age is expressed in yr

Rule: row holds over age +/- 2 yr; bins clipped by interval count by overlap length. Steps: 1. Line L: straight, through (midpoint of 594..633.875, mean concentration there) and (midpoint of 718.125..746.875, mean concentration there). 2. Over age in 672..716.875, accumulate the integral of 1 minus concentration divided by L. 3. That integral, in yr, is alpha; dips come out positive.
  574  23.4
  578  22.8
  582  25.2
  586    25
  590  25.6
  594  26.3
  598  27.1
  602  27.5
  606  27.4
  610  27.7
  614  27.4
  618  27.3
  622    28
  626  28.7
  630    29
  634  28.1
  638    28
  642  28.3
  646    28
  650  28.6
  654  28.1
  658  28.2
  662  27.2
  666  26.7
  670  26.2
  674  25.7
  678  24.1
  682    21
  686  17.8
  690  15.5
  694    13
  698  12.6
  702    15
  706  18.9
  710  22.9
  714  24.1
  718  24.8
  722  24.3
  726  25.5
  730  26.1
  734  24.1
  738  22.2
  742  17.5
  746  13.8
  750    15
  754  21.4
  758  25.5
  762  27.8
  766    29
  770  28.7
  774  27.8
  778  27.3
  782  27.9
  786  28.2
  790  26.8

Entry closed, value 9.1 yr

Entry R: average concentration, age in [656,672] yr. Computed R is 27.1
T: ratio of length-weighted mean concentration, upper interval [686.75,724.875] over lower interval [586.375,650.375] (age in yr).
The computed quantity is 0.69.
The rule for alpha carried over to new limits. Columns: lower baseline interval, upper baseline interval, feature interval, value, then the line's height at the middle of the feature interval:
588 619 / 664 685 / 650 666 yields -1.77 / 25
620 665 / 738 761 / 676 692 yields 3.36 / 24.7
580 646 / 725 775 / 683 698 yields 5.76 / 25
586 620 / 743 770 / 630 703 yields 4.21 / 25.1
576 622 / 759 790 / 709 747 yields 6.57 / 27.5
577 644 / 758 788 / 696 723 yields 7.22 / 27.6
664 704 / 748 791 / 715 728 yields -1.36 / 22.5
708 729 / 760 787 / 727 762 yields 6.53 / 26.1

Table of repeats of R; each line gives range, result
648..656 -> 28.4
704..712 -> 20.9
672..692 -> 20.8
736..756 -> 18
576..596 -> 25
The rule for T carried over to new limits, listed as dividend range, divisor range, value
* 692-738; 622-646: 0.74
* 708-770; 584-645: 0.84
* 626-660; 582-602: 1.09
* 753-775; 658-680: 1.03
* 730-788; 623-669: 0.86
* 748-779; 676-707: 1.47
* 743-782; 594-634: 0.87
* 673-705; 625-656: 0.63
